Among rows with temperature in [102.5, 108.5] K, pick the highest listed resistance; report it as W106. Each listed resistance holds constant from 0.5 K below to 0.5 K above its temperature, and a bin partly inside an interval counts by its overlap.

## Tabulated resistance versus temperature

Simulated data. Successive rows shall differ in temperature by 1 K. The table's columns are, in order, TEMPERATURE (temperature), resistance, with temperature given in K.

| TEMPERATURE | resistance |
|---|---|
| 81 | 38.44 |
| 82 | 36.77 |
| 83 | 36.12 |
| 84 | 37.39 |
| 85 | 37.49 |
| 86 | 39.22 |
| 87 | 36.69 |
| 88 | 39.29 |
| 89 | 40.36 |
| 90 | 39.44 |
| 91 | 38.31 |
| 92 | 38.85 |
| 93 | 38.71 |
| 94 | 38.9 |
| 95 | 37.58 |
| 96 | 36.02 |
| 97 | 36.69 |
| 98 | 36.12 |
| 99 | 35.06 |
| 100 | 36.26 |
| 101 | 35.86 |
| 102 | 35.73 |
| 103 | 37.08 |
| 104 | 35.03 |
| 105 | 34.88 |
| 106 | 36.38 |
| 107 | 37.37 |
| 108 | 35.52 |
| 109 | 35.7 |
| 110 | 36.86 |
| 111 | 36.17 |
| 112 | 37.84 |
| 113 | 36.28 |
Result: 37.37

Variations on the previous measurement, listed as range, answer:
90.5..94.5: 38.9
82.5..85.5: 37.49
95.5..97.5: 36.69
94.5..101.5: 37.58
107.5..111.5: 36.86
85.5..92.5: 40.36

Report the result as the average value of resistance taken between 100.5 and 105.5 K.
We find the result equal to 35.7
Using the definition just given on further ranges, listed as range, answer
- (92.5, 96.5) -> 37.8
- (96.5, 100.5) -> 36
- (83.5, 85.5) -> 37.4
